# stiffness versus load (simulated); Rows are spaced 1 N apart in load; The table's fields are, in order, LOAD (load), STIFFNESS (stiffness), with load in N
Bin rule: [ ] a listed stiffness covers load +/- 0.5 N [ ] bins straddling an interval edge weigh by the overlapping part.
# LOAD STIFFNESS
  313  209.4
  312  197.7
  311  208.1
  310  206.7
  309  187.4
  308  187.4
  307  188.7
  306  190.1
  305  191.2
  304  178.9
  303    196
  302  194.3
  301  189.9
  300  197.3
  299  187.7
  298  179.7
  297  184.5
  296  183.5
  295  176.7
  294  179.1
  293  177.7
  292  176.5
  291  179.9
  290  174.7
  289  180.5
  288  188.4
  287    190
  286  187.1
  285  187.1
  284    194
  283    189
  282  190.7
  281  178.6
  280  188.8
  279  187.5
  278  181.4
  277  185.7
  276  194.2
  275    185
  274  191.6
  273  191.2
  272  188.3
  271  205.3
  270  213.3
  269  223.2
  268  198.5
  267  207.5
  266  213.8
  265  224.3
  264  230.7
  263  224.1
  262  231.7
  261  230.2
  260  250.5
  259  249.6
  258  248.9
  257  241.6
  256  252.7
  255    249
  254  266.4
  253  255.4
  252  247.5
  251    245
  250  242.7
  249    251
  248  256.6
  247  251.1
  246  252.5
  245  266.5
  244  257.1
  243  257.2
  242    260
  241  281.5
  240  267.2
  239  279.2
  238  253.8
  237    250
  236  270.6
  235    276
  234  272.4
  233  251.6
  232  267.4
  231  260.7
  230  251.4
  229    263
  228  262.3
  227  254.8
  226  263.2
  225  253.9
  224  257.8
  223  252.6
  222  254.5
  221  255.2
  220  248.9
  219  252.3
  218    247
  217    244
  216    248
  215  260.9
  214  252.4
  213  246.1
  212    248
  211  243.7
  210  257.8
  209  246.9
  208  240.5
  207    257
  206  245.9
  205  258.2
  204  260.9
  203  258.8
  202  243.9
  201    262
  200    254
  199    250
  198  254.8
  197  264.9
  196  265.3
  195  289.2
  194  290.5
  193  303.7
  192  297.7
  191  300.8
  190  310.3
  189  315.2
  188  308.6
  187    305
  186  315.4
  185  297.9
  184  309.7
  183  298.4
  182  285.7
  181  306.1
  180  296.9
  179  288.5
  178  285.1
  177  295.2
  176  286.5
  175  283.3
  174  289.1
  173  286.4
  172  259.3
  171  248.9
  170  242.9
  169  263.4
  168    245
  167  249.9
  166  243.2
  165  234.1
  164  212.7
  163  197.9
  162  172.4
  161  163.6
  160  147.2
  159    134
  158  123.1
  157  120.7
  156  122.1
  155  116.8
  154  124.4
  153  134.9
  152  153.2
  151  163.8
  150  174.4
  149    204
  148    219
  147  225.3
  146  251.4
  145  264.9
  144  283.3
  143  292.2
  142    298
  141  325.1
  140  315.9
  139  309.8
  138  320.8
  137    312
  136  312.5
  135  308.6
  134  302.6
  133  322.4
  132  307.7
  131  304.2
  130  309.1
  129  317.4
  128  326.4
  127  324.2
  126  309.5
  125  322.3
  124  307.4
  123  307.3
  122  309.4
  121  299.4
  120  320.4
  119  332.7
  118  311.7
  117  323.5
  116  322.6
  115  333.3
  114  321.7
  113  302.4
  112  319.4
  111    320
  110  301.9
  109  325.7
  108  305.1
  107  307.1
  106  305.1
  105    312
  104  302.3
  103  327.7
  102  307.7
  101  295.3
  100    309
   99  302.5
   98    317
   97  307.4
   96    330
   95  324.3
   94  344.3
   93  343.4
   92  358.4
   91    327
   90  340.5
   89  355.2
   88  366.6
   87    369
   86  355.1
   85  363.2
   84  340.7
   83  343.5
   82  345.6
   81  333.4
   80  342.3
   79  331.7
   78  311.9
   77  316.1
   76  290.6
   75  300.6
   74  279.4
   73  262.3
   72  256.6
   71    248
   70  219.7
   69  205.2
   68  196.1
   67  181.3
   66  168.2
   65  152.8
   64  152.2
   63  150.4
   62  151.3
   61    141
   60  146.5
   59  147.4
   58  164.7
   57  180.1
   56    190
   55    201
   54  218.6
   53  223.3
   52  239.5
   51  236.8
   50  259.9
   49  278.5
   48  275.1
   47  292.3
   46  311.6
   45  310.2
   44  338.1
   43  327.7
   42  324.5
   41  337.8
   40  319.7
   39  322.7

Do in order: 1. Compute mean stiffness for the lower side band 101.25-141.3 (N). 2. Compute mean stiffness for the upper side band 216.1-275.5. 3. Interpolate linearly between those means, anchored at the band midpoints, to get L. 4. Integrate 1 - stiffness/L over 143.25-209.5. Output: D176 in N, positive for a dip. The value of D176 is 8.84 N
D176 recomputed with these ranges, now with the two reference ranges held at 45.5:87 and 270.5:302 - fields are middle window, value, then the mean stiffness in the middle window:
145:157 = 2.72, 174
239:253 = -4.23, 257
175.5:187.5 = -4.56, 298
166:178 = -2.73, 268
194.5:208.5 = -3.16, 258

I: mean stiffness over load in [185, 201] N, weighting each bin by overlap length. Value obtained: 288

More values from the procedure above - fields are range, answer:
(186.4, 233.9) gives 264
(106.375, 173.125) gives 263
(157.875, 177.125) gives 230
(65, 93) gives 298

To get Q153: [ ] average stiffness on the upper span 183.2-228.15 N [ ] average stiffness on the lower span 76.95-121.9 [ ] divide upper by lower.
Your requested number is 0.82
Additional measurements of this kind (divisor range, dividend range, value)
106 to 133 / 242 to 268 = 0.77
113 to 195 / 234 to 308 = 0.81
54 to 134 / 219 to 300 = 0.79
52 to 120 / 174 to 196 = 1.06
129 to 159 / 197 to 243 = 1.06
